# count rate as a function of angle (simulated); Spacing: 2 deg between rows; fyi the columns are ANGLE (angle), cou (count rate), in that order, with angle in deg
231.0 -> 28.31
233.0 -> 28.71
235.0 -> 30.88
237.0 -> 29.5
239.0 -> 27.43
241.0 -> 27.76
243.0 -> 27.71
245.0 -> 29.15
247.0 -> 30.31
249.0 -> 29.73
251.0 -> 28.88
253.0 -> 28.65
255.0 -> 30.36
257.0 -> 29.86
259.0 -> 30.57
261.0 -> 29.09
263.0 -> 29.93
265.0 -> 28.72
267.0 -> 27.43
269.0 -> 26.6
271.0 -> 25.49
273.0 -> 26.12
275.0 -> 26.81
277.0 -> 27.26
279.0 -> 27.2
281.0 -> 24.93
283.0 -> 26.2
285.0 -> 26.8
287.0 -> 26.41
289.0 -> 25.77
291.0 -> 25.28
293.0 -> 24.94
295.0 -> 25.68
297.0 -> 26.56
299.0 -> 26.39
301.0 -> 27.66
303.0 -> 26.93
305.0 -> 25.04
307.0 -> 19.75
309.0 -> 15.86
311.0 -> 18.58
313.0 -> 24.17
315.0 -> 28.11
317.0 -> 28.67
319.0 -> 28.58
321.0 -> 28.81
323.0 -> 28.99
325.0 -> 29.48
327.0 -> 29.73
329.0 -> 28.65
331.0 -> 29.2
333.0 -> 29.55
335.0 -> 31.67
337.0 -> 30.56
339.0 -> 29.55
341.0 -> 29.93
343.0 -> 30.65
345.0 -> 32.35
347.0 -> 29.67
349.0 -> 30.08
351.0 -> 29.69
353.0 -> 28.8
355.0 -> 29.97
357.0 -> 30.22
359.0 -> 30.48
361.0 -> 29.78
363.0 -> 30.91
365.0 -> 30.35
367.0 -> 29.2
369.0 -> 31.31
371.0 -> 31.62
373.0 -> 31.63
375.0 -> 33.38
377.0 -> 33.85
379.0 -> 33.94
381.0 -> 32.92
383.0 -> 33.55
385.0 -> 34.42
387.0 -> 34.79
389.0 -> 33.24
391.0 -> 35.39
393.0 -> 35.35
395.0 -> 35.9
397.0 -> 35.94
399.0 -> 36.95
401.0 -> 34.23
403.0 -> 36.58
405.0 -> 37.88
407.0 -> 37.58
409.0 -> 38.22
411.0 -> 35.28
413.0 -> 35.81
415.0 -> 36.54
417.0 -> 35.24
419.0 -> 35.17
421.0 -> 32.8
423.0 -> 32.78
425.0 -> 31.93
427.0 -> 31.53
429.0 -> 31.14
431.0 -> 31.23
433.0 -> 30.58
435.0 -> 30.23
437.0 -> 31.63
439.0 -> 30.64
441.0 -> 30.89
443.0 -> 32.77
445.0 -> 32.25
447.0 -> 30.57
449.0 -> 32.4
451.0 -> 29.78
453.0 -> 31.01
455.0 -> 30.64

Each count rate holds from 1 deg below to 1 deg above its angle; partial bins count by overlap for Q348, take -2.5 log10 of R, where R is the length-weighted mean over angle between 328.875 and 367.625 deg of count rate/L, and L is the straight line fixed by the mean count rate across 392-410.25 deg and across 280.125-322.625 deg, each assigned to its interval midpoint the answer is 0.02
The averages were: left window 25.3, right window 36.5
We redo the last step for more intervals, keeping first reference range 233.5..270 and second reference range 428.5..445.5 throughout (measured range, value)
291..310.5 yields 0.22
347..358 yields 0.02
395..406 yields -0.18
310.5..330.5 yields 0.08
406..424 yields -0.15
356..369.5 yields 0.00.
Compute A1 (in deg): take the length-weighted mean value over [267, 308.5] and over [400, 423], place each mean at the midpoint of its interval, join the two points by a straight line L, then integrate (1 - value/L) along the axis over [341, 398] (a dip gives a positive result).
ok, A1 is 0.6 deg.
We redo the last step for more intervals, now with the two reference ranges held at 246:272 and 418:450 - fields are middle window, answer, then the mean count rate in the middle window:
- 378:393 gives -1.5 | 34.1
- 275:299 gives 2.6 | 26.1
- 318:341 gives 0.4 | 29.5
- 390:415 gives -4.0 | 36.3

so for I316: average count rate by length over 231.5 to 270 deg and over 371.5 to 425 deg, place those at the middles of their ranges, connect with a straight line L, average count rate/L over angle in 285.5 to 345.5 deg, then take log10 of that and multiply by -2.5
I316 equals 0.17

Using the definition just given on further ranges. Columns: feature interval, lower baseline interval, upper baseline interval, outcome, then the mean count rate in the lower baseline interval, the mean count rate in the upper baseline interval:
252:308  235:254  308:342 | 0.06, 28.9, 27.7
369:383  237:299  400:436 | -0.02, 27.6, 34.2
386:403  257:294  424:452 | -0.17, 27.1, 31.3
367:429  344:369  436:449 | -0.12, 30.2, 31.5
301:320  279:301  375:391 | 0.15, 26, 33.9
